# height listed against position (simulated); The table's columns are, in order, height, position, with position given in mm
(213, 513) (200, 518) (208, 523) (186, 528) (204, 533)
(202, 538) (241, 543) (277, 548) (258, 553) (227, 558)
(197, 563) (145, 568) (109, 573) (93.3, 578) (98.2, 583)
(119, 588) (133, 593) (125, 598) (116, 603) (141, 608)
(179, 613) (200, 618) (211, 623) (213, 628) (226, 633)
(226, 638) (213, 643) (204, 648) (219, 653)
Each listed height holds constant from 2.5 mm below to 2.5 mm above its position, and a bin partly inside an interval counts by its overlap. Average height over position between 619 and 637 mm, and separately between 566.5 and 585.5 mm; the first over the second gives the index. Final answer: 2.0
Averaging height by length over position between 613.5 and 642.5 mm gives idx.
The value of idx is 213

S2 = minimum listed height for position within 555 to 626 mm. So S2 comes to 93.3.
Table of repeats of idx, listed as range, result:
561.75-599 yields 125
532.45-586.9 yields 184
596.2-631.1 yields 171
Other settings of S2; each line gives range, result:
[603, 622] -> 116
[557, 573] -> 109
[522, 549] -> 186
